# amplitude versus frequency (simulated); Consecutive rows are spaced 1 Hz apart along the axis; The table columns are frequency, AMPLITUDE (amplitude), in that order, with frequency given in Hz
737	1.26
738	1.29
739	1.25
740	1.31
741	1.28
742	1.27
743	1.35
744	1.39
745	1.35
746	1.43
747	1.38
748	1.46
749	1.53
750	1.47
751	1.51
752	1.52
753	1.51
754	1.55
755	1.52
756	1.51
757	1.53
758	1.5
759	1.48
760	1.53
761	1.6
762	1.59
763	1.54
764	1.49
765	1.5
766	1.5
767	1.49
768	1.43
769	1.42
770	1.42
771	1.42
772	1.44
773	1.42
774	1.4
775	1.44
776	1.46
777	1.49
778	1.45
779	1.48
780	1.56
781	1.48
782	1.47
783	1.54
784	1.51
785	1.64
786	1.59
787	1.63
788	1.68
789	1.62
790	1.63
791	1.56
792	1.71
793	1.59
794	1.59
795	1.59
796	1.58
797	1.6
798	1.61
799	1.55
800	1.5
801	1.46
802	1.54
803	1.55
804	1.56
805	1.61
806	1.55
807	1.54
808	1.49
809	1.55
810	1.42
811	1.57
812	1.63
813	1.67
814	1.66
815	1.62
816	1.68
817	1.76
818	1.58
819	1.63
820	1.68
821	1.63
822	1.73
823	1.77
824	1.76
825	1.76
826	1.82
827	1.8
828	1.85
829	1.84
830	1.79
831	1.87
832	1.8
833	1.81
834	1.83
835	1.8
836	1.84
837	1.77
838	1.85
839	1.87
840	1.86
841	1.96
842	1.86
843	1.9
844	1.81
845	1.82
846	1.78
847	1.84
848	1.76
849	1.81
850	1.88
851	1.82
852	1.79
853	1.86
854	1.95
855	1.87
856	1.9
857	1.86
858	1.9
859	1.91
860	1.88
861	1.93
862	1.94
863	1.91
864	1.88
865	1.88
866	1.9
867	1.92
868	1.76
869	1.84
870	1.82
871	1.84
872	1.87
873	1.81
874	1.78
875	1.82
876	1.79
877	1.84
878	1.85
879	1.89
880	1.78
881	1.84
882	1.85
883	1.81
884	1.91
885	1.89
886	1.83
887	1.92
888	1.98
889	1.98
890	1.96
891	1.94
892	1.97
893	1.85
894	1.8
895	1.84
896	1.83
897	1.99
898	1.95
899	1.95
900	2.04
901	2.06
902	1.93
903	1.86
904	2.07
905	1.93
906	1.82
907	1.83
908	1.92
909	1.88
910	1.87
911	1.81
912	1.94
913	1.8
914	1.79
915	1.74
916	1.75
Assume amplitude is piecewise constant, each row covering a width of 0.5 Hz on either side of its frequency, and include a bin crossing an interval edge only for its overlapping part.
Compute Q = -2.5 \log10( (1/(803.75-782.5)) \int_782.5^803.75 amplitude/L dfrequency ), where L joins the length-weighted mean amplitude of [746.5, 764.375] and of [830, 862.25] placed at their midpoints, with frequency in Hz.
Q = 0.05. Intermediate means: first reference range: 1.51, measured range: 1.58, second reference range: 1.85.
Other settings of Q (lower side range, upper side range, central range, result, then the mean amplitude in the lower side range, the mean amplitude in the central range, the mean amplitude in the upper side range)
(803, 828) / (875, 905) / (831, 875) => -0.047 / 1.65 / 1.85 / 1.9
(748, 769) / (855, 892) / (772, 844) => 0.015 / 1.51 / 1.65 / 1.87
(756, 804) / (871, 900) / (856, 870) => -0.047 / 1.53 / 1.88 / 1.88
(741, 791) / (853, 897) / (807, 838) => -0.014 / 1.49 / 1.71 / 1.87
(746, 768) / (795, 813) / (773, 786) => 0.025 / 1.51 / 1.49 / 1.55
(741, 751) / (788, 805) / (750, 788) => -0.015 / 1.4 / 1.5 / 1.58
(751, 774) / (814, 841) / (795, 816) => 0.074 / 1.49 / 1.57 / 1.77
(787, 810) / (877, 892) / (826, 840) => -0.078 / 1.57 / 1.83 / 1.89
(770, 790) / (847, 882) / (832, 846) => -0.054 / 1.51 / 1.84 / 1.86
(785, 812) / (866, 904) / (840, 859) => -0.060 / 1.57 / 1.86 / 1.88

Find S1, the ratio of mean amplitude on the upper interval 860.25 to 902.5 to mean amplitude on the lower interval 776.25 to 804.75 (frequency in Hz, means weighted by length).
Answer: 1.21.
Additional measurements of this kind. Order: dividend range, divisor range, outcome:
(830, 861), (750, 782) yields 1.24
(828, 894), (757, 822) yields 1.20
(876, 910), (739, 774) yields 1.31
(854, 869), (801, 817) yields 1.20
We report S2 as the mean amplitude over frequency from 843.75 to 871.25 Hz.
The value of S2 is 1.86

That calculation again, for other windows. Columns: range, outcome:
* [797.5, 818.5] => 1.58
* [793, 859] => 1.73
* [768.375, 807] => 1.53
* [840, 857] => 1.85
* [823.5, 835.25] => 1.81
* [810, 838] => 1.74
